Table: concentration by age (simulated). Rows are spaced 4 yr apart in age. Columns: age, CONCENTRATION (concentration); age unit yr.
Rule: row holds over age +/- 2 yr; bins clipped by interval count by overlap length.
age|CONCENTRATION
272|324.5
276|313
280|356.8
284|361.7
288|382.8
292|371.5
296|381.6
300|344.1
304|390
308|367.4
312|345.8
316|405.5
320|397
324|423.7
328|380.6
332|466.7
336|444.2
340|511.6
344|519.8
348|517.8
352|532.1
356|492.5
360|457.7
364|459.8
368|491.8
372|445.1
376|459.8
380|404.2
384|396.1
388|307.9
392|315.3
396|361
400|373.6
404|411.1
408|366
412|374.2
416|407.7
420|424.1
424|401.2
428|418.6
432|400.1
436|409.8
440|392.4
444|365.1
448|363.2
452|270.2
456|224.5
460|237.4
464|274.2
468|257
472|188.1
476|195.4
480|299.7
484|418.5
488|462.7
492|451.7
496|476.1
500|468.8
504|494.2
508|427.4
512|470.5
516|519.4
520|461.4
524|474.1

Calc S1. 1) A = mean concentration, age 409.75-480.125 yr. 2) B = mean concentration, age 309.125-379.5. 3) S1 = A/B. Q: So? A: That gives 0.7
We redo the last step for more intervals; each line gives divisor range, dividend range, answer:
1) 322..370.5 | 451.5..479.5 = 0.50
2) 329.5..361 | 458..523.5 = 0.78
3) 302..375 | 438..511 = 0.78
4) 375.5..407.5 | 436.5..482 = 0.76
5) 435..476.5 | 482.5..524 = 1.61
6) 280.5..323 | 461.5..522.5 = 1.04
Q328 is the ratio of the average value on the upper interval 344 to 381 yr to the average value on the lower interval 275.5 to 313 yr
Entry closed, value 1.3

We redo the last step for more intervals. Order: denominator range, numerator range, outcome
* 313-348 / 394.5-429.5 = 0.88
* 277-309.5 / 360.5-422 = 1.09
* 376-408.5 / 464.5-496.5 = 0.90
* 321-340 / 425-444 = 0.92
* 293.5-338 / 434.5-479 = 0.73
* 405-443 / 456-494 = 0.76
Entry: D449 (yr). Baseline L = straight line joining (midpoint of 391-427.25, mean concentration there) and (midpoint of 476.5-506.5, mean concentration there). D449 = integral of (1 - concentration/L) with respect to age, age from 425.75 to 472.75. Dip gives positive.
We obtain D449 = 9.6 yr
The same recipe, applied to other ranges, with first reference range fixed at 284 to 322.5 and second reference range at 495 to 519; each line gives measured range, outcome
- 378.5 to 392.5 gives 1.9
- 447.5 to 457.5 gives 3.8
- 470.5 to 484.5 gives 6.0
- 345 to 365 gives -4.7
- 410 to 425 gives 1.0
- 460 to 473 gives 6.1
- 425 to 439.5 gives 1.1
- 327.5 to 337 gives -1.1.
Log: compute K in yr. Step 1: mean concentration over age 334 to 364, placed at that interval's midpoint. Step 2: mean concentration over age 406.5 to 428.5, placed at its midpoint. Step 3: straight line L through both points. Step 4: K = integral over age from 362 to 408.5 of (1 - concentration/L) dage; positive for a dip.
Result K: 4.6 yr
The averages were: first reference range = 494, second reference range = 398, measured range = 400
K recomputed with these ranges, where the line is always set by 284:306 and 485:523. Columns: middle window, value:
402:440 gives 2.6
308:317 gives 0.2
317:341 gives -2.7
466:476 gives 5.2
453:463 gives 4.7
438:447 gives 1.3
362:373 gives -1.7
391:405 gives 1.8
